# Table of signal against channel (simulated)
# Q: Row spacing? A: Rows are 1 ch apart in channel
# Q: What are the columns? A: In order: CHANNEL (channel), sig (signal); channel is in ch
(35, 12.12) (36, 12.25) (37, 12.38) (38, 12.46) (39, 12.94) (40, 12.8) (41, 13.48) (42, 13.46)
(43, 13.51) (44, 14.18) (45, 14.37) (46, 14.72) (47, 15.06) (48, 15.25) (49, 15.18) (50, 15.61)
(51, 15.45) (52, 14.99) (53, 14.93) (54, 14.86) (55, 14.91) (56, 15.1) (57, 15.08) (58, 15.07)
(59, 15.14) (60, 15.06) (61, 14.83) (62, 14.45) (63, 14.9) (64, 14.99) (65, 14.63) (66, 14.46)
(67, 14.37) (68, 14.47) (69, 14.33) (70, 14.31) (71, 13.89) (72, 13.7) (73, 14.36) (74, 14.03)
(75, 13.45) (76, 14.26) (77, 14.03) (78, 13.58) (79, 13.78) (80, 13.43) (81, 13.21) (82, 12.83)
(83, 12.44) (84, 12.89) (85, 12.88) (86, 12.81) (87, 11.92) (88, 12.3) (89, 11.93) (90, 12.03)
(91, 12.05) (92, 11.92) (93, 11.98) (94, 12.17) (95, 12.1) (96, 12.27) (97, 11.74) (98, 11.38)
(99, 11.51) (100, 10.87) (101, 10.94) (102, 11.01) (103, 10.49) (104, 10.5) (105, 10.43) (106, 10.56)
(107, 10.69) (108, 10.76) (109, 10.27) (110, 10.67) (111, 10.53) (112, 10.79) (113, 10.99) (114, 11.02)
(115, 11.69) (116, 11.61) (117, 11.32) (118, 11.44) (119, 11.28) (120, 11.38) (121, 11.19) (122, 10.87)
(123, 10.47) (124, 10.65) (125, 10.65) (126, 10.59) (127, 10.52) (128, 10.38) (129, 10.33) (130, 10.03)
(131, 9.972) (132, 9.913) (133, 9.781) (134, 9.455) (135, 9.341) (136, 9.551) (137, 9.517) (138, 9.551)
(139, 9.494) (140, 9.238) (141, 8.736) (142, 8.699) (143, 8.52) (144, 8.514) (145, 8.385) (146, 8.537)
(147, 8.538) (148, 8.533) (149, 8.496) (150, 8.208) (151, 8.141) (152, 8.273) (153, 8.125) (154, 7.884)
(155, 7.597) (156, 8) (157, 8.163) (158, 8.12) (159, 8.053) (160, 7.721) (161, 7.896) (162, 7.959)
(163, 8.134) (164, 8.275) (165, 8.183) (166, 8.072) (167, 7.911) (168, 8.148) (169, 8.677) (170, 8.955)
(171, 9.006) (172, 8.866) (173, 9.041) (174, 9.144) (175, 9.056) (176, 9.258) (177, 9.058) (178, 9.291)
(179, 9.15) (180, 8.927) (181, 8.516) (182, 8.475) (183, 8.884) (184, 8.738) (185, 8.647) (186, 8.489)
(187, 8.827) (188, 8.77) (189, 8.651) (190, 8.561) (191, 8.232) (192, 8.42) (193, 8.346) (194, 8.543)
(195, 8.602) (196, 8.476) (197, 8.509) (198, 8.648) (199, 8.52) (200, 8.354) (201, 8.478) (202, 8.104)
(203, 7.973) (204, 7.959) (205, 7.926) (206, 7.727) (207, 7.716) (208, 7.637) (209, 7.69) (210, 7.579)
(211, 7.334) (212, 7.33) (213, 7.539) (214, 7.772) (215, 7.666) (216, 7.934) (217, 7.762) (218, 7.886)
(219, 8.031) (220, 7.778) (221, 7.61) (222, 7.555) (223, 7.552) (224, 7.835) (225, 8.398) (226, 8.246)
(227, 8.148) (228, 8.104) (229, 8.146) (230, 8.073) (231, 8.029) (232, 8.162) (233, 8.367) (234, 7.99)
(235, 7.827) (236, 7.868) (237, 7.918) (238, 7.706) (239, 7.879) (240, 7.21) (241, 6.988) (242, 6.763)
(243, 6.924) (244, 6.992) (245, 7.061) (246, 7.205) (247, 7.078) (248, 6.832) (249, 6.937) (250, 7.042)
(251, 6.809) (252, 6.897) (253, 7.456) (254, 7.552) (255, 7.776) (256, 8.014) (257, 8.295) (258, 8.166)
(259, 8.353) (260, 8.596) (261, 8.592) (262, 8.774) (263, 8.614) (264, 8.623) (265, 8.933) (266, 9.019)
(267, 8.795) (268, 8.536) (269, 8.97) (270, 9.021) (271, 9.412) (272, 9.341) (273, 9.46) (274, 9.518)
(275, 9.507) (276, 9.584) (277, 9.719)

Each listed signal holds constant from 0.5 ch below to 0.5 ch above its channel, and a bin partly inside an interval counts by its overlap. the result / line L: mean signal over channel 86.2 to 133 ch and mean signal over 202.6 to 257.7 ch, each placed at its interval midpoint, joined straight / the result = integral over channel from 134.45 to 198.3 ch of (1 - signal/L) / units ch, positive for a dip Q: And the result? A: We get 5.8 ch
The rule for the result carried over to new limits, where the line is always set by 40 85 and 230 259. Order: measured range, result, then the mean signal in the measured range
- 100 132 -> 4.0 ch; 10.8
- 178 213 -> 3.9 ch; 8.32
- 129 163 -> 7.6 ch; 8.71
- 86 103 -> 1.8 ch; 11.8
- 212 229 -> 1.1 ch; 7.86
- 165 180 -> 2.0 ch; 8.81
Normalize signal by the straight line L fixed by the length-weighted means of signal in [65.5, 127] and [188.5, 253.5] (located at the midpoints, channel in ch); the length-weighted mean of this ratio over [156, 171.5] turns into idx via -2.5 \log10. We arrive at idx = 0.19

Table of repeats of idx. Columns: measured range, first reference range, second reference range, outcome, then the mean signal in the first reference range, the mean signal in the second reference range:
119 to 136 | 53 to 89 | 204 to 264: 0.15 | 14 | 7.73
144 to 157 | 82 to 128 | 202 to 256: 0.21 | 11.4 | 7.63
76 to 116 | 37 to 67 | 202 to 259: 0.09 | 14.5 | 7.66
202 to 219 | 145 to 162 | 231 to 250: -0.01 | 8.14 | 7.43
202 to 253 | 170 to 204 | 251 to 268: 0.11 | 8.68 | 8.24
